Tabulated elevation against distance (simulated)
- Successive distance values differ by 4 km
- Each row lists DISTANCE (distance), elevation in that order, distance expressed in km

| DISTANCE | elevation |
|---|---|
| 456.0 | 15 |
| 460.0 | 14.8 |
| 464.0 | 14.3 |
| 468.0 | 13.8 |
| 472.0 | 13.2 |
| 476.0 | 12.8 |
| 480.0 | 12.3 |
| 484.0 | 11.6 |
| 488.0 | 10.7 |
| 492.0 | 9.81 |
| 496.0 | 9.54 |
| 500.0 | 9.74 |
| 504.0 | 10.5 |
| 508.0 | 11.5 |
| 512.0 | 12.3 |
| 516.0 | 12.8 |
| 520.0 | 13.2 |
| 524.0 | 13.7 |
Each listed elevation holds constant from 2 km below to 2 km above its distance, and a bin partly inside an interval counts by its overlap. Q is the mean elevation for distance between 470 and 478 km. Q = 13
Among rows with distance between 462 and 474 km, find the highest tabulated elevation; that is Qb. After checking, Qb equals 14.3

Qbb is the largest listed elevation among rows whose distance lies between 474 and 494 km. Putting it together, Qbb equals 12.8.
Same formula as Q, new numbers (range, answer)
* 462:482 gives 13.3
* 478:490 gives 11.5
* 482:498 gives 10.4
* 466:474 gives 13.5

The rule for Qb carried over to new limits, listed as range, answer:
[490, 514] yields 12.3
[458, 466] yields 14.8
